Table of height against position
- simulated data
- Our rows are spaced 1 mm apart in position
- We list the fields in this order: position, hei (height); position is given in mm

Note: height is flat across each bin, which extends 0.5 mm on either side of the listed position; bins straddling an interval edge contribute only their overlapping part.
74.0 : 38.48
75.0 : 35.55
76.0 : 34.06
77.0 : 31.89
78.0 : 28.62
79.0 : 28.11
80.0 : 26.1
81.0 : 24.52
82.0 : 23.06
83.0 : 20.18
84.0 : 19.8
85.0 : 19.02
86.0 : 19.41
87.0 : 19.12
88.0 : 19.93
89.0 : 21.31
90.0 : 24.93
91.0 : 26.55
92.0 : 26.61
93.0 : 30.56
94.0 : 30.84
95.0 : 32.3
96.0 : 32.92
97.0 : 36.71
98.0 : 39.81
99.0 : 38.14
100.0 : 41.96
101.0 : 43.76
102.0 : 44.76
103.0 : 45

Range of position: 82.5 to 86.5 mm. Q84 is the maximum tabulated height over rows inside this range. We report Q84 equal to 20.18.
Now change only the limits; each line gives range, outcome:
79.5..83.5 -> 26.1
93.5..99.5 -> 39.81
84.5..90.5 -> 24.93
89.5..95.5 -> 32.3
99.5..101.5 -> 43.76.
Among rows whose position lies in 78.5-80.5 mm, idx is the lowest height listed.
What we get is 26.1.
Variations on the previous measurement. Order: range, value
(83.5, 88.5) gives 19.02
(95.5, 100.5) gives 32.92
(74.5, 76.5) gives 34.06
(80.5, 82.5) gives 23.06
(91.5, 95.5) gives 26.61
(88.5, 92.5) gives 21.31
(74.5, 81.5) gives 24.52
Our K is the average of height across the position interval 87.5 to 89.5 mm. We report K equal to 20.6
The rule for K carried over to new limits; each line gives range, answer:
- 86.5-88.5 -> 19.5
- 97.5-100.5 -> 40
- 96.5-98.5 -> 38.3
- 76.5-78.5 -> 30.3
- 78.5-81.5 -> 26.2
